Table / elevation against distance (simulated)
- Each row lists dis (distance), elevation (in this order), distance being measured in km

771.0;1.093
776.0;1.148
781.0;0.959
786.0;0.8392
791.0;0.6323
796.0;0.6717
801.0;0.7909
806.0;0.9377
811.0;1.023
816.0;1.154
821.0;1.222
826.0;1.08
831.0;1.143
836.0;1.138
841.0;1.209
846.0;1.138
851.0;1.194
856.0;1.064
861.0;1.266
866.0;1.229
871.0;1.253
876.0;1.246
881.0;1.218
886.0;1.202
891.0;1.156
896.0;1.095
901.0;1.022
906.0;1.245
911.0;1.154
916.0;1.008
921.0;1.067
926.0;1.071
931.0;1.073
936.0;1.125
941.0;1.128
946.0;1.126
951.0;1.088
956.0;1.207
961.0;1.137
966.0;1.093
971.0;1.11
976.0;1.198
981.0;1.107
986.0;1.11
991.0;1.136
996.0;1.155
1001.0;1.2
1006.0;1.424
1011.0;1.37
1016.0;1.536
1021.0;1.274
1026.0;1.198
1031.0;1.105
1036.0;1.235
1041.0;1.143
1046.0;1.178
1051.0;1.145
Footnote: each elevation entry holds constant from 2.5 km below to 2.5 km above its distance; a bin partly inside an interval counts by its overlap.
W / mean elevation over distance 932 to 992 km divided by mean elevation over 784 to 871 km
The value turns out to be 1.07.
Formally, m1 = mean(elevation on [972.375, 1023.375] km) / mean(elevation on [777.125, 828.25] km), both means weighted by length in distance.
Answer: 1.3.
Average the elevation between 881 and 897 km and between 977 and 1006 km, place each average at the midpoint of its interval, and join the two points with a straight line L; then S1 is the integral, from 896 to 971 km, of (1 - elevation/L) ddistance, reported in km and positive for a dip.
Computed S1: 3.7 km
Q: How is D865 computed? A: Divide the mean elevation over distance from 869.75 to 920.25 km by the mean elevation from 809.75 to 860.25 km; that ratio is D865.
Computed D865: 1.01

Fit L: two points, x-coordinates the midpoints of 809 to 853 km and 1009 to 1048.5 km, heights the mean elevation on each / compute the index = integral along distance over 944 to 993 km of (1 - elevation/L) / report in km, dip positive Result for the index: 3.6 km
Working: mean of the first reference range 1.15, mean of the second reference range 1.25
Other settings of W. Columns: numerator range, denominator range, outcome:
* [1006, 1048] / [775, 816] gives 1.43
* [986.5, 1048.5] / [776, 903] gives 1.15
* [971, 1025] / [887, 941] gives 1.12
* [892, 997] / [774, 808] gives 1.32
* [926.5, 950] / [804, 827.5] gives 1.02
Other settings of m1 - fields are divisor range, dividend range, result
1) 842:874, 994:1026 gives 1.11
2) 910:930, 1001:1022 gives 1.30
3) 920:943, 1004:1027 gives 1.25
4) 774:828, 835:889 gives 1.26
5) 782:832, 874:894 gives 1.27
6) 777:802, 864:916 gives 1.47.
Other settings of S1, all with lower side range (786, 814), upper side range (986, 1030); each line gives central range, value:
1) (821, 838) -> -4.8 km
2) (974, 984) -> 0.5 km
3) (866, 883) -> -4.5 km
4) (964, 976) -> 0.7 km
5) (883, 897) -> -2.0 km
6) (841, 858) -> -4.0 km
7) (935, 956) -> 0.1 km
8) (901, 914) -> -1.3 km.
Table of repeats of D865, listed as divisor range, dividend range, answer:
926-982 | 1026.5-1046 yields 1.04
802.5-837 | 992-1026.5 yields 1.20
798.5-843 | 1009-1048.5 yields 1.16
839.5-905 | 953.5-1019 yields 1.03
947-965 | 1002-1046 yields 1.12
